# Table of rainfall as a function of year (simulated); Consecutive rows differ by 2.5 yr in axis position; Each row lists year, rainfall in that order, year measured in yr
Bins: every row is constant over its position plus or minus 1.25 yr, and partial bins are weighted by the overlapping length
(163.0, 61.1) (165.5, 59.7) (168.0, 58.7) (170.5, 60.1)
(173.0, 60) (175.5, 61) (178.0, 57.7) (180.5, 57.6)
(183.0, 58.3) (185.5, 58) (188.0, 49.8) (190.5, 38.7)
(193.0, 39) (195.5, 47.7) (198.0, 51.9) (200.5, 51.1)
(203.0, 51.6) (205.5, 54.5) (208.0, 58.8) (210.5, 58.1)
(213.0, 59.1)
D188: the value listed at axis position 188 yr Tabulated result 49.8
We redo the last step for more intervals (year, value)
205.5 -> 54.5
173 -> 60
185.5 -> 58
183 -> 58.3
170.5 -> 60.1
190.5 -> 38.7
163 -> 61.1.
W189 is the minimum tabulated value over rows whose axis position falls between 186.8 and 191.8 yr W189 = 38.7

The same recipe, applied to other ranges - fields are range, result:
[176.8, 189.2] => 49.8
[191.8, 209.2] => 39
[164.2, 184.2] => 57.6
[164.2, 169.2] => 58.7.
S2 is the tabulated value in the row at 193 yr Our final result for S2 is 39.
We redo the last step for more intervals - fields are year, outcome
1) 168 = 58.7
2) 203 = 51.6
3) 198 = 51.9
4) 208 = 58.8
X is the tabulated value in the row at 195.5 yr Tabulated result 47.7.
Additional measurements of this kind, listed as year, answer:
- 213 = 59.1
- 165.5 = 59.7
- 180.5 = 57.6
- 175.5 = 61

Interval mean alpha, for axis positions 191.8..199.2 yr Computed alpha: 46.2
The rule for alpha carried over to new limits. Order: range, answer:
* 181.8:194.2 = 48.8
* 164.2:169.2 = 59.2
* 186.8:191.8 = 44.1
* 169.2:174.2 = 60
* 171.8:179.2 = 59.6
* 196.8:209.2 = 53.6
